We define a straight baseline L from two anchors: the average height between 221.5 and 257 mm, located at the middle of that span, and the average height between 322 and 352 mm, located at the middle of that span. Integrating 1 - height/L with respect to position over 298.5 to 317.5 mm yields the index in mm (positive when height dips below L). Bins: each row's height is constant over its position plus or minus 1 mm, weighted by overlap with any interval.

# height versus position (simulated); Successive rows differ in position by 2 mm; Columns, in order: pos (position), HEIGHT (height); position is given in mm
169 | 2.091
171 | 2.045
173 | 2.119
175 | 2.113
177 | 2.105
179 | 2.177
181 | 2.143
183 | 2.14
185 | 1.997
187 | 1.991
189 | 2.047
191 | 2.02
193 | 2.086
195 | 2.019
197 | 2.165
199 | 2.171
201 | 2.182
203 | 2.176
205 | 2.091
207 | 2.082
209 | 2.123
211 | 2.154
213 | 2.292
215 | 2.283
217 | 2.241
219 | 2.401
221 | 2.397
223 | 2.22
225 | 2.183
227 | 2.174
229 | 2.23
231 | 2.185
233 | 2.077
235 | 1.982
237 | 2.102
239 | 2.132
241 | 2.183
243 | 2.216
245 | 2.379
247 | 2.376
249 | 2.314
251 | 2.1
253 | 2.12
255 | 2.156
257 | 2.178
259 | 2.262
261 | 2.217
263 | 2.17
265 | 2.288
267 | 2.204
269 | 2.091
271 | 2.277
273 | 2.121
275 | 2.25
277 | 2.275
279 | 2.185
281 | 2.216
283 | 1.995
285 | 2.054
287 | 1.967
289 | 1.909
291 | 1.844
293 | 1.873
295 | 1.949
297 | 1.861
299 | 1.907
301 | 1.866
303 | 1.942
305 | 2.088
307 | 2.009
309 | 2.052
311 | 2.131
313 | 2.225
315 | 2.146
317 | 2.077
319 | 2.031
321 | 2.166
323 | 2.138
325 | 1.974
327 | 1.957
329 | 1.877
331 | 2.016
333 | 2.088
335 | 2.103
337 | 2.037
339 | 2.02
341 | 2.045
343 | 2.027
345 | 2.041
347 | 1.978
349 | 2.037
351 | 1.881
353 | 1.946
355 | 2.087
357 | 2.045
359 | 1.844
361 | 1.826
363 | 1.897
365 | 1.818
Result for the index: 0.17 mm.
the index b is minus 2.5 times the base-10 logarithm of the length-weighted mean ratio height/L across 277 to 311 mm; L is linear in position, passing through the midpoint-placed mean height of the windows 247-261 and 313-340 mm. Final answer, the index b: 0.07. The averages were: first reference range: 2.2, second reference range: 2.06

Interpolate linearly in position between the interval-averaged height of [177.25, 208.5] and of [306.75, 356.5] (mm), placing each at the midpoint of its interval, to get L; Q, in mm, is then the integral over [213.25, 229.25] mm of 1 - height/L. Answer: -1.4 mm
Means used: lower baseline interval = 2.1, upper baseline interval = 2.04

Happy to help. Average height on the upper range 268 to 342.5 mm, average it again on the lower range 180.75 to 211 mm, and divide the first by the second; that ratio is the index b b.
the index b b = 0.98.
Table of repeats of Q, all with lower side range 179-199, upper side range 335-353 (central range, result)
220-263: -3.0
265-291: -1.1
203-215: -0.5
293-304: 0.7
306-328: -0.7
